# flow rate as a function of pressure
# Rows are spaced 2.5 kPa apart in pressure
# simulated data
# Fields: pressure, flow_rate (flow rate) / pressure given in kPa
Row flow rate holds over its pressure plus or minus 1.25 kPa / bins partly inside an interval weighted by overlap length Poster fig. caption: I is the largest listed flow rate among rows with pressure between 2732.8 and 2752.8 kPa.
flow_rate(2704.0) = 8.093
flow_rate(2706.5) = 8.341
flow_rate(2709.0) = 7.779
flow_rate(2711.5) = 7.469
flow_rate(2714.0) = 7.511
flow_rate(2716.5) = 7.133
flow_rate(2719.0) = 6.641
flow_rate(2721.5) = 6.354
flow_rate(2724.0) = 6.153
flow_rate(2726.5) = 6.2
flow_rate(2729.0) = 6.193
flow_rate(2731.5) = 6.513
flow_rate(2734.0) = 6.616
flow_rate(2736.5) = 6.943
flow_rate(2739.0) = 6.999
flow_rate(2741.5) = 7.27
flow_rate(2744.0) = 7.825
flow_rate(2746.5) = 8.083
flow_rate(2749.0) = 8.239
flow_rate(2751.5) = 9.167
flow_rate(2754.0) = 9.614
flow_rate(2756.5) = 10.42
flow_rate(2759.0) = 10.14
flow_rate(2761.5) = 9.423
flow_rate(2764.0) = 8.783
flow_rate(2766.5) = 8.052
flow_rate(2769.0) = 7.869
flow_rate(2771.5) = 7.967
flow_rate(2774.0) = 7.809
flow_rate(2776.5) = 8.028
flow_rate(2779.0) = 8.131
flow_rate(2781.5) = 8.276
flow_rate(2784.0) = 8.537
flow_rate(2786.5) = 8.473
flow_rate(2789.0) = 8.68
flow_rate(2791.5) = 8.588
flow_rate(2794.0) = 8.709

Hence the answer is 9.167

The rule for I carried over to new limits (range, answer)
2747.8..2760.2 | 10.42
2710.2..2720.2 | 7.511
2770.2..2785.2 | 8.537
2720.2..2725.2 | 6.354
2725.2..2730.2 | 6.2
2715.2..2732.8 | 7.133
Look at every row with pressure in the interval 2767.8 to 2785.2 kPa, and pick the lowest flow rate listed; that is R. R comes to 7.809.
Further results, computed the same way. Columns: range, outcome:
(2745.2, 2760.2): 8.083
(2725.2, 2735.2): 6.193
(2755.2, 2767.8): 8.052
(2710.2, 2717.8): 7.133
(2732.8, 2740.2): 6.616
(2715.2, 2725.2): 6.153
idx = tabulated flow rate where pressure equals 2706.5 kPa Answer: 8.341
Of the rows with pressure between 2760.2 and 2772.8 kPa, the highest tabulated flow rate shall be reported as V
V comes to 9.423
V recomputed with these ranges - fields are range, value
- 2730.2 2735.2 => 6.616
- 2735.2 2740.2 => 6.999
